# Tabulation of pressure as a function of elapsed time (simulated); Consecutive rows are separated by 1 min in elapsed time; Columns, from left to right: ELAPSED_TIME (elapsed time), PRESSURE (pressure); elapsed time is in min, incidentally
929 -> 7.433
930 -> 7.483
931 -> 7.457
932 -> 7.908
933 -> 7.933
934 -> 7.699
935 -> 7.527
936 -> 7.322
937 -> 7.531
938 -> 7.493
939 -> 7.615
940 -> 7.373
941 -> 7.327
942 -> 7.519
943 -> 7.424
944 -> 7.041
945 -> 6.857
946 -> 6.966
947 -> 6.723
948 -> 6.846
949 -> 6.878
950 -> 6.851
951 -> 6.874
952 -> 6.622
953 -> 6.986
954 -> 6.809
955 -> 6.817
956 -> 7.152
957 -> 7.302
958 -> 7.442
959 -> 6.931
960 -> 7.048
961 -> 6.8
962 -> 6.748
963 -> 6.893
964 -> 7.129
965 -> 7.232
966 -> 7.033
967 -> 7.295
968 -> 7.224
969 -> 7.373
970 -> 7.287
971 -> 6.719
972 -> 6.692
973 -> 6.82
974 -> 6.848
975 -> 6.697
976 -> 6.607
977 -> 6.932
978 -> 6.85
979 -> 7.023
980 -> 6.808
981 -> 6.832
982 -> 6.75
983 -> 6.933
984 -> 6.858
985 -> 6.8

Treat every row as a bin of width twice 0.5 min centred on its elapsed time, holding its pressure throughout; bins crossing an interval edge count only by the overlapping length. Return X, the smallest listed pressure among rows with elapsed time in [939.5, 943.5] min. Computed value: 7.327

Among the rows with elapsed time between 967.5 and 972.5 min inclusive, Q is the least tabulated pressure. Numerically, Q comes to 6.692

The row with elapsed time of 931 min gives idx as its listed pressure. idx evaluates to 7.457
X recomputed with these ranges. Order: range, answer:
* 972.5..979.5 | 6.607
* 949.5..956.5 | 6.622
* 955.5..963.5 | 6.748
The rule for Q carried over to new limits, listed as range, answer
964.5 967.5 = 7.033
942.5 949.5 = 6.723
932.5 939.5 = 7.322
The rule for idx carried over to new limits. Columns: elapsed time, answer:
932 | 7.908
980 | 6.808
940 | 7.373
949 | 6.878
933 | 7.933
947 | 6.723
